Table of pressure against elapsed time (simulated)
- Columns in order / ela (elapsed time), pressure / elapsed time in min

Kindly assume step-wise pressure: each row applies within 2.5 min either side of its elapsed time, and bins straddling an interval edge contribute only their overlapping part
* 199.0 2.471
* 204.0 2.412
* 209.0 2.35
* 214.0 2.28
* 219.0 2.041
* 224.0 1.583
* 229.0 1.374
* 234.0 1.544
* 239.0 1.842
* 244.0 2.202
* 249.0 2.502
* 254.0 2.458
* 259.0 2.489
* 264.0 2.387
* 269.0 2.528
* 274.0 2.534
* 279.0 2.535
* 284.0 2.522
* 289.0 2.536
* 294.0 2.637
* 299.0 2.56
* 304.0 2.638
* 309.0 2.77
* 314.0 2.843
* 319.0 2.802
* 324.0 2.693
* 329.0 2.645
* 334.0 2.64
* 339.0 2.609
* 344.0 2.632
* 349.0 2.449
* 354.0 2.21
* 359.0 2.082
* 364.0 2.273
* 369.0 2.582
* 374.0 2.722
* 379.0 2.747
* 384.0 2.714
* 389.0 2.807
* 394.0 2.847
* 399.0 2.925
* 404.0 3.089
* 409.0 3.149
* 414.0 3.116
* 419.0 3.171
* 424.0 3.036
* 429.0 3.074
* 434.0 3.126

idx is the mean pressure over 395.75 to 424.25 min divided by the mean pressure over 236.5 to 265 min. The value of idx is 1.33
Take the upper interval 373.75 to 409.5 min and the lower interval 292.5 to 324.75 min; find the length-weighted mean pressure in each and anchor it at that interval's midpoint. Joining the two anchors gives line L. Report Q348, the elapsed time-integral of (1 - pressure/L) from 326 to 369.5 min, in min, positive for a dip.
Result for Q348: 5.1 min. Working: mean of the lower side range 2.71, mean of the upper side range 2.87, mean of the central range 2.46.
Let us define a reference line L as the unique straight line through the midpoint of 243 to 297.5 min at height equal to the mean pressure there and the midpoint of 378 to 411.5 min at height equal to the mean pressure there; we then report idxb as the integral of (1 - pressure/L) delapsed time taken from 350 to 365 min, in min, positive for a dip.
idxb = 3.1 min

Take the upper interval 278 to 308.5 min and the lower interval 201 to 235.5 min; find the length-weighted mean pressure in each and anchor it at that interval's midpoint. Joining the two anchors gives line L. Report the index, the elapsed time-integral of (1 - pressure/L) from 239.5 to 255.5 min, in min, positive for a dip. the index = -0.8 min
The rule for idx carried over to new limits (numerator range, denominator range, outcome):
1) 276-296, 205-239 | 1.36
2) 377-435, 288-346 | 1.12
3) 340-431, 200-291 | 1.23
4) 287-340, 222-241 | 1.69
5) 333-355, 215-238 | 1.49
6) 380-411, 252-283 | 1.17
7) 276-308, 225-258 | 1.30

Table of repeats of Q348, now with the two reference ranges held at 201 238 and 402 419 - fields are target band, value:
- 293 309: -1.2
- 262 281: -1.9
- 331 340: 0.1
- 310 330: -1.5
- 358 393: 3.8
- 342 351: 0.6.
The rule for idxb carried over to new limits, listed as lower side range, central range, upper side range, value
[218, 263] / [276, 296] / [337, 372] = -3.53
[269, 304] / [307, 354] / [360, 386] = -1.53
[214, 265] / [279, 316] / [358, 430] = -4.64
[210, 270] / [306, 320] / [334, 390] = -2.64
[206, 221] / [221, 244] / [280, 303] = 6.51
